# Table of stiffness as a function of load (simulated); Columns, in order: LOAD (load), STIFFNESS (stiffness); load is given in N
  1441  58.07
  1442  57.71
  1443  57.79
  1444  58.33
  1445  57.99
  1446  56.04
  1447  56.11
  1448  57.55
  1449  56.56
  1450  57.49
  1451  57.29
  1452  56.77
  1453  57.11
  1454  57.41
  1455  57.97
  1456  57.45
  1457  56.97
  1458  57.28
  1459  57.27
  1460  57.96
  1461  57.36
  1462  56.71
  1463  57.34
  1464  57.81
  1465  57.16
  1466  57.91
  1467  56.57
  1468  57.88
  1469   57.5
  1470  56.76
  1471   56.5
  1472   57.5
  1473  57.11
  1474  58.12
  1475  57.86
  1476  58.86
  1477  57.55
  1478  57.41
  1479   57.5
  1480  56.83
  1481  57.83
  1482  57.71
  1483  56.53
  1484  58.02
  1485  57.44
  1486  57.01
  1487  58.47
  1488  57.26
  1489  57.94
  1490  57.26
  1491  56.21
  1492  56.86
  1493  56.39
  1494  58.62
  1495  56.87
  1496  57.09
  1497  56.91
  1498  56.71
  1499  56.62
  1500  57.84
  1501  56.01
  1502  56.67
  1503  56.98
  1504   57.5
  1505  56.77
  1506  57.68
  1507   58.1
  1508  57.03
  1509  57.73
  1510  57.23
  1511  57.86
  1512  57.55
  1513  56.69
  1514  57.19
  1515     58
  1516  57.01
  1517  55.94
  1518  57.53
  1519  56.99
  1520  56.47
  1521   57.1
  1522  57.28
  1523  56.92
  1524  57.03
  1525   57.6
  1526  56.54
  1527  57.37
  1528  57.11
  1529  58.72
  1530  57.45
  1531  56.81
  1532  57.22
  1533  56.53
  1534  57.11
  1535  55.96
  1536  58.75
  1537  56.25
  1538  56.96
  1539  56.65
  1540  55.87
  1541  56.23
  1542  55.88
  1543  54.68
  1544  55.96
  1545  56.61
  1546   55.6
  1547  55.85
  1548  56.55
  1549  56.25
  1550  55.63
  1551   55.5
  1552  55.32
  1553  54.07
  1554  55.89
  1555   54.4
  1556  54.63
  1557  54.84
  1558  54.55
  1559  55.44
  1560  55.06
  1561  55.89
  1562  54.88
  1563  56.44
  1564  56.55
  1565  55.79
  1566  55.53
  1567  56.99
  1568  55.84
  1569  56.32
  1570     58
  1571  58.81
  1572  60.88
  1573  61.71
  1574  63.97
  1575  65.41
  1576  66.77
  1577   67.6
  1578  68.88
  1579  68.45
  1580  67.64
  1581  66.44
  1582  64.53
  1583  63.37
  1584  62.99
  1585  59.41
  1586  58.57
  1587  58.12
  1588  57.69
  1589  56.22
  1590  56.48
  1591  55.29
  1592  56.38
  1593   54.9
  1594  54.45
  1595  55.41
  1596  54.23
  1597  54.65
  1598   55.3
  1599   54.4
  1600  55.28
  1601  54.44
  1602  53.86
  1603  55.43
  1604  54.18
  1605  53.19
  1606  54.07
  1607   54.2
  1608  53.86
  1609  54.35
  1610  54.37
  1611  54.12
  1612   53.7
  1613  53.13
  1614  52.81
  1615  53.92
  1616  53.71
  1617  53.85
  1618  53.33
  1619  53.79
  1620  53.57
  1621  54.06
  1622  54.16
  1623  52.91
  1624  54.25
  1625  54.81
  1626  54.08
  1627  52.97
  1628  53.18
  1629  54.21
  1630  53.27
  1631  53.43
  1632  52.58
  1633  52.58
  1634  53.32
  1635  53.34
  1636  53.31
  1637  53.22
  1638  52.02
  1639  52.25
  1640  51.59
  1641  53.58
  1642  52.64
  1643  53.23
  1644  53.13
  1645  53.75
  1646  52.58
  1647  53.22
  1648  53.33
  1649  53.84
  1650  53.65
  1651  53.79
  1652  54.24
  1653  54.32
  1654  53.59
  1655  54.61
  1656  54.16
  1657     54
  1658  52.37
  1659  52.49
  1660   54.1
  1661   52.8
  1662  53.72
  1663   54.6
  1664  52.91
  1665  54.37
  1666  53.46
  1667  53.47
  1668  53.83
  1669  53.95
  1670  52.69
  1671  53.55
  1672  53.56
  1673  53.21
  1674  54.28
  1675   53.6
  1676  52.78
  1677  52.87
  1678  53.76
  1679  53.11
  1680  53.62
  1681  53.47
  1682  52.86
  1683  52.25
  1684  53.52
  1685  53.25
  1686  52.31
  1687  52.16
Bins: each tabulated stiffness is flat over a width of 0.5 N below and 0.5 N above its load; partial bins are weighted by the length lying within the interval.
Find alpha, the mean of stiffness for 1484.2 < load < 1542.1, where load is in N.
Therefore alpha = 57.1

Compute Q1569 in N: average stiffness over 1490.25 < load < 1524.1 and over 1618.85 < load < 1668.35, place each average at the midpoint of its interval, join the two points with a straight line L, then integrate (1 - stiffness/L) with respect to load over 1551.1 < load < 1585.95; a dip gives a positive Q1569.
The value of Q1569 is -2.5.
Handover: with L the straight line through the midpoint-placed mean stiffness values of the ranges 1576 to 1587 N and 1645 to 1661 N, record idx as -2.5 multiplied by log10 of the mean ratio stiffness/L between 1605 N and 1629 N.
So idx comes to 0.10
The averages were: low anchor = 64.6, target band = 53.8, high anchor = 53.6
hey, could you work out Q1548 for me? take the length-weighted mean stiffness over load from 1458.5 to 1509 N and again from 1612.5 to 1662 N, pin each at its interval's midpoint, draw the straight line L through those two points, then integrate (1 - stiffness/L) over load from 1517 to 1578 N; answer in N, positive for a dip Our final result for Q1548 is -1.7 N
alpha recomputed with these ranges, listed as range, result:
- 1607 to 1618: 53.8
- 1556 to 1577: 58.1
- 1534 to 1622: 56.9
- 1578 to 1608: 57.7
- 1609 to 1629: 53.8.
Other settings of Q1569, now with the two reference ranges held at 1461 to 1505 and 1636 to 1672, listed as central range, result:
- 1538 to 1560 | 0.1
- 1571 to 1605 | -2.8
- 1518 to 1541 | -0.3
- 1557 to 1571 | -0.1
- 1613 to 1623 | 0.1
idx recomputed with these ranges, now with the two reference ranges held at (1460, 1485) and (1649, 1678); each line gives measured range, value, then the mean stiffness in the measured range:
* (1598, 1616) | 0.013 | 54.1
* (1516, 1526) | -0.009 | 57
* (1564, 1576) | -0.071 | 59.2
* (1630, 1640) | 0.027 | 52.8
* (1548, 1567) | 0.006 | 55.4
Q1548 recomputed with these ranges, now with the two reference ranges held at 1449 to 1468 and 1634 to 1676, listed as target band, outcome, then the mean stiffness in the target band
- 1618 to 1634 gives 0.12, 53.6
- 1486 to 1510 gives -0.28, 57.2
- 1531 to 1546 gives -0.20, 56.5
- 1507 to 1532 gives -0.50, 57.2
